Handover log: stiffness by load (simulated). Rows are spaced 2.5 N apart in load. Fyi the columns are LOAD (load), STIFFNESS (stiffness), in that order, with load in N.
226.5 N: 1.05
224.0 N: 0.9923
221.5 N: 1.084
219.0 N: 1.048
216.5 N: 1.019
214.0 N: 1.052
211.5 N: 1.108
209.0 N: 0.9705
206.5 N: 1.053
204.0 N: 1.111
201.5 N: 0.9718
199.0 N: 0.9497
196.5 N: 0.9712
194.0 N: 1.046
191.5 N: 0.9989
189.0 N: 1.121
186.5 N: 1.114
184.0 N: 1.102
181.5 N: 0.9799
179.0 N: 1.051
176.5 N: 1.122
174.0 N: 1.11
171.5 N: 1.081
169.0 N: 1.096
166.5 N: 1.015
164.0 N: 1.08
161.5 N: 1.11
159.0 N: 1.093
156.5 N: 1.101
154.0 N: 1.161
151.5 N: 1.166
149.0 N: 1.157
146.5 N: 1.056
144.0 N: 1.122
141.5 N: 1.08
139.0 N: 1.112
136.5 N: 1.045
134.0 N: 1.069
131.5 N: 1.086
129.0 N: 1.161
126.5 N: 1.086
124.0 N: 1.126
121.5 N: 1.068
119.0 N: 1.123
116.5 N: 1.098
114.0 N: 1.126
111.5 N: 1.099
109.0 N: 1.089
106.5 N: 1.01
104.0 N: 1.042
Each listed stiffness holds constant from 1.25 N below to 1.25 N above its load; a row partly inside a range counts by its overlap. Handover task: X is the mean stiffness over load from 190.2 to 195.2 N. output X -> 1.02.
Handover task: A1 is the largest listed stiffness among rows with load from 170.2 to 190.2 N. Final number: 1.122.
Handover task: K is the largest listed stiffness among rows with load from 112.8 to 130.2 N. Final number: 1.161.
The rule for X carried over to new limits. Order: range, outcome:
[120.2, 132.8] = 1.11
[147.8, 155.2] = 1.16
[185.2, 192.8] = 1.08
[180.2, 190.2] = 1.08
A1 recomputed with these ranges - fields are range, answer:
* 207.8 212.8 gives 1.108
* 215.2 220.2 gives 1.048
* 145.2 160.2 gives 1.166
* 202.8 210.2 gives 1.111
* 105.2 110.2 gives 1.089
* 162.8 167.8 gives 1.08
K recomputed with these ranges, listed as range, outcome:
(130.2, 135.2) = 1.086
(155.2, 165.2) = 1.11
